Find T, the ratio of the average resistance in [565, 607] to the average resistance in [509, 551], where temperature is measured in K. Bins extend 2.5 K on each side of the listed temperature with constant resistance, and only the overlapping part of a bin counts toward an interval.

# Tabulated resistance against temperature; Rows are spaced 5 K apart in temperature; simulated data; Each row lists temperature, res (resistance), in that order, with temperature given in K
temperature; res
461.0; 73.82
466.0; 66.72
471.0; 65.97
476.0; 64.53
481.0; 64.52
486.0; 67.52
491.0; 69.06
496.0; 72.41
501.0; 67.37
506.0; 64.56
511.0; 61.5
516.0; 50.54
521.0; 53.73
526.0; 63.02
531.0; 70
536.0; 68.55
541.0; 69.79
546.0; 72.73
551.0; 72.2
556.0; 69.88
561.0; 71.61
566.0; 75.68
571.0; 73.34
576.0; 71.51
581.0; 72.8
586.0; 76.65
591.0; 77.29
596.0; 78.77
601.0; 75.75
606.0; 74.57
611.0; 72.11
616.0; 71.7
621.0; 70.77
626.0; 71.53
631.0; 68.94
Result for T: 1.2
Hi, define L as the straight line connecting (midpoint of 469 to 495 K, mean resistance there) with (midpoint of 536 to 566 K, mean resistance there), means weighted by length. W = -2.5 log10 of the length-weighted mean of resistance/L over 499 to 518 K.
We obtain 0.12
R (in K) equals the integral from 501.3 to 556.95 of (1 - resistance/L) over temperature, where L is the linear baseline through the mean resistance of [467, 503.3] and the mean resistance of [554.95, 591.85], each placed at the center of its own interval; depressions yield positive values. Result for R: 4.26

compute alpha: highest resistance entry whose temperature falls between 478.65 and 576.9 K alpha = 75.68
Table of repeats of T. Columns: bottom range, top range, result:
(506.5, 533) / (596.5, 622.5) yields 1.23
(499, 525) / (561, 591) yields 1.24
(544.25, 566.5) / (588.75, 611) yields 1.06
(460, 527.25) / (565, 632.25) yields 1.14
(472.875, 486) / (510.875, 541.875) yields 0.95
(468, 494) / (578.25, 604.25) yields 1.15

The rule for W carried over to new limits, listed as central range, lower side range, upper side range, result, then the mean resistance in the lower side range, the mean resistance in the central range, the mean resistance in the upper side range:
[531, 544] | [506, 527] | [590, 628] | -0.14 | 57.7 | 69.5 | 74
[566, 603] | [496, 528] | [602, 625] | -0.09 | 61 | 75.2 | 72.5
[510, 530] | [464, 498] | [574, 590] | 0.21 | 67.2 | 57.8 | 74.1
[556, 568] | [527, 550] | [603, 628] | -0.03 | 69.9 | 72.8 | 72.2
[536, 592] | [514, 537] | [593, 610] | -0.07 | 60.9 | 72.7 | 76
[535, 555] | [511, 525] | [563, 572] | -0.08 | 55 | 70.9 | 74.5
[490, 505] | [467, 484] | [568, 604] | -0.03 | 65.2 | 69.2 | 75.2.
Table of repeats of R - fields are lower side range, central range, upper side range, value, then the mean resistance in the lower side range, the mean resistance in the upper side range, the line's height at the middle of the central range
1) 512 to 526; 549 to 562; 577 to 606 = -1.11 K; 55.1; 75.9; 65.5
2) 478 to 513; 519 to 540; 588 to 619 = 1.48 K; 66.7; 75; 69.3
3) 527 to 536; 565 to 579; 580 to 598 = 0.17 K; 68.4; 76.6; 74.2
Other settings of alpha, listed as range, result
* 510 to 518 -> 61.5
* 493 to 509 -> 72.41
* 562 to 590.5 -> 76.65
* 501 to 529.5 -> 67.37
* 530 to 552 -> 72.73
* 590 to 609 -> 78.77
